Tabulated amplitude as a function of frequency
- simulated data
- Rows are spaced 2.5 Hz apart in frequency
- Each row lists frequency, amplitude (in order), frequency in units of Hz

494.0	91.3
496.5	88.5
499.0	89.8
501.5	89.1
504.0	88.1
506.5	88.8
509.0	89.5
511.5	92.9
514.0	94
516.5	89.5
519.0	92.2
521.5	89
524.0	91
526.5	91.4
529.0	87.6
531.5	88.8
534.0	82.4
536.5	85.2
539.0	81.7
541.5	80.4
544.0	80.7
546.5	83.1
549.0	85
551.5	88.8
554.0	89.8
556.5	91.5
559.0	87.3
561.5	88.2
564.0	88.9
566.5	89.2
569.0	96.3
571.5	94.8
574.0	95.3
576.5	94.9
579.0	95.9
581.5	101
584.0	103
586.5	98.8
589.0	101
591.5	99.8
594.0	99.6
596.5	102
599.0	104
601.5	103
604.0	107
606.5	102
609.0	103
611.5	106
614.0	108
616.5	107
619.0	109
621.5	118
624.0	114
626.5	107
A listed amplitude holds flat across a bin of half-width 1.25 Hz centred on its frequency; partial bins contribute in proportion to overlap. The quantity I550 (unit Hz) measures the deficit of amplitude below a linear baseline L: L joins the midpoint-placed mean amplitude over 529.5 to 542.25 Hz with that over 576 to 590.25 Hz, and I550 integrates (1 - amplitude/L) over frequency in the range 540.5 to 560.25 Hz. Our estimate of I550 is 0.6 Hz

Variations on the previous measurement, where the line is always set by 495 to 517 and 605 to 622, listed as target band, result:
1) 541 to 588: 3.78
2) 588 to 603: 0.37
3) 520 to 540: 1.40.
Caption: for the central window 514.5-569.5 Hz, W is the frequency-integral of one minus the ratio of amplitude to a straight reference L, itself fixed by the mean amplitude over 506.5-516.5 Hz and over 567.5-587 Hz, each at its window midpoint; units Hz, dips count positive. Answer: 3.81 Hz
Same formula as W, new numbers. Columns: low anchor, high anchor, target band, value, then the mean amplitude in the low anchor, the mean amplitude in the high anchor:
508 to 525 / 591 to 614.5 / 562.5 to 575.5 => 0.8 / 91.2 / 103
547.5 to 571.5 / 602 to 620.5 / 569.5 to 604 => -0.5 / 89.7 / 106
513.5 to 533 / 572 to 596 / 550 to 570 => 1.2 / 90.2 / 98.8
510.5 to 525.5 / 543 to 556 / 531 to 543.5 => 0.7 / 91.4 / 85.9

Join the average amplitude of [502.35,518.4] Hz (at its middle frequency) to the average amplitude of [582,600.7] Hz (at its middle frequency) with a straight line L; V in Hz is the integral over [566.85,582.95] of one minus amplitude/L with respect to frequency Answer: 0.5 Hz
